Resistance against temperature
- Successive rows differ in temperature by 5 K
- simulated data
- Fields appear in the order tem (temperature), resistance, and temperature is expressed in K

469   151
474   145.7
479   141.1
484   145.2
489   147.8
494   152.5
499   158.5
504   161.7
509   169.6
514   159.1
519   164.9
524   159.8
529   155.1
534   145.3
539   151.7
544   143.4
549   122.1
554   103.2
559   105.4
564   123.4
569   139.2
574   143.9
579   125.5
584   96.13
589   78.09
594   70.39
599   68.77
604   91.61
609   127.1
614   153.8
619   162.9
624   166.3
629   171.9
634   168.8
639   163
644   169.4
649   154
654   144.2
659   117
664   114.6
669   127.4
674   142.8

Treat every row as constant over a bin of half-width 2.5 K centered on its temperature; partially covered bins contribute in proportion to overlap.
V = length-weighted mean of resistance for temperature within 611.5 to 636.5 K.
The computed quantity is 165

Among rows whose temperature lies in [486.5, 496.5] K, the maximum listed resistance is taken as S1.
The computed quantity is 152.5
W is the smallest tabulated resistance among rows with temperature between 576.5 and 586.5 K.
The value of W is 96.13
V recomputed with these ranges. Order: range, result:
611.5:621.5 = 158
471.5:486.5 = 144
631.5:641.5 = 166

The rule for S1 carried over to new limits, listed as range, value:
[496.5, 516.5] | 169.6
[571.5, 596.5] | 143.9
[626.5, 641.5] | 171.9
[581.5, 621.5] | 162.9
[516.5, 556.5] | 164.9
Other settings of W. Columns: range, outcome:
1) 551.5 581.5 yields 103.2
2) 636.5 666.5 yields 114.6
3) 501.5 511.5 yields 161.7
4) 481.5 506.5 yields 145.2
